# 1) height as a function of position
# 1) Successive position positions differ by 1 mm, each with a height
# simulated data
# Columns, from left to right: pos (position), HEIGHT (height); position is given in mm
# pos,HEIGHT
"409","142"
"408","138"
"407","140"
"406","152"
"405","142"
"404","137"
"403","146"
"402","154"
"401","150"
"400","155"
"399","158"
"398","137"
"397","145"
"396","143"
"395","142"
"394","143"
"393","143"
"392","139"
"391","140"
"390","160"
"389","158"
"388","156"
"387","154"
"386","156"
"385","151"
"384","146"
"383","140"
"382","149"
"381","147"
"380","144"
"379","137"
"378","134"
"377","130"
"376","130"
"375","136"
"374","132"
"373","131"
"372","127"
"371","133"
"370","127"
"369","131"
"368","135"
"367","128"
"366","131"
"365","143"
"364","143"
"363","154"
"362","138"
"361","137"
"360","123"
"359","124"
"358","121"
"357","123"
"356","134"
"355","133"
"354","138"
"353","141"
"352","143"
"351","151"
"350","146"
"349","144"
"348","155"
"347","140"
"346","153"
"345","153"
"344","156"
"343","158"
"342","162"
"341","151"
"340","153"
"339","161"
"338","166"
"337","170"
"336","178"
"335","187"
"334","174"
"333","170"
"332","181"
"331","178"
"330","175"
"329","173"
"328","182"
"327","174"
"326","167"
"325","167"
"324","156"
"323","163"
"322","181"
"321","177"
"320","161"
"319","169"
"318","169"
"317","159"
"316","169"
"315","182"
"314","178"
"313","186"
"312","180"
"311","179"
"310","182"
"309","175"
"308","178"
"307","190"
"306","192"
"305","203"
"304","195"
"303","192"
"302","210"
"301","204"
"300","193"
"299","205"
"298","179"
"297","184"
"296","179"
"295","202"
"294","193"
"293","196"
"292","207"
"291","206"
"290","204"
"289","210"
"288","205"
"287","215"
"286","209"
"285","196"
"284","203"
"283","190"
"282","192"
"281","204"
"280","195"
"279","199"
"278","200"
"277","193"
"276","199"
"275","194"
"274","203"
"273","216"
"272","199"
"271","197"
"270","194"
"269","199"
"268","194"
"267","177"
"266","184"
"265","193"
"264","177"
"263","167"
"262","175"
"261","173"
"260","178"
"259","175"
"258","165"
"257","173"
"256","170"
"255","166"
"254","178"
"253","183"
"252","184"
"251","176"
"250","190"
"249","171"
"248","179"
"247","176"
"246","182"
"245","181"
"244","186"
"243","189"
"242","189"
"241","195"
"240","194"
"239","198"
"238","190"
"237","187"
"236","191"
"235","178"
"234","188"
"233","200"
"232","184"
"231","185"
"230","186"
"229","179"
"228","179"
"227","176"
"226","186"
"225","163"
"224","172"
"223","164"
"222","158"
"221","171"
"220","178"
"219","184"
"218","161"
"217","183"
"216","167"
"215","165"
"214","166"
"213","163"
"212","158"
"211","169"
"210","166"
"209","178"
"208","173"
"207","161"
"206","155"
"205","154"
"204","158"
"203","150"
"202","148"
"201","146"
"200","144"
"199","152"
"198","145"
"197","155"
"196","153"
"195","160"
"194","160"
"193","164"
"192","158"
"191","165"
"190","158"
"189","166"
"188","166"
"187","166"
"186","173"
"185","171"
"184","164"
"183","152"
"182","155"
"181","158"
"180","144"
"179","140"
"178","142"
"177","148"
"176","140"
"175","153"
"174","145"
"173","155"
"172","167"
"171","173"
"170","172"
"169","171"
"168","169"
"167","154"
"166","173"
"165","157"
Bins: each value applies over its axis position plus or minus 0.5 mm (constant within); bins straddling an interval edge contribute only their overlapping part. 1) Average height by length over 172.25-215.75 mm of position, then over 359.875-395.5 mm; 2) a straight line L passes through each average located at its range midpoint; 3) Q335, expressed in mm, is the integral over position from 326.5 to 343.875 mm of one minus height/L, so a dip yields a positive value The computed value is -3.1 mm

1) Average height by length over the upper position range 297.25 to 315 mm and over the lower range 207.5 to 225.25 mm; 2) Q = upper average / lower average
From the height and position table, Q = 1.1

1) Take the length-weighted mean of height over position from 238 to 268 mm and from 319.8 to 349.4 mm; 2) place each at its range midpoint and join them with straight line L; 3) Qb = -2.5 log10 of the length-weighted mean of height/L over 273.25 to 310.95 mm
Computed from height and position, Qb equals -0.14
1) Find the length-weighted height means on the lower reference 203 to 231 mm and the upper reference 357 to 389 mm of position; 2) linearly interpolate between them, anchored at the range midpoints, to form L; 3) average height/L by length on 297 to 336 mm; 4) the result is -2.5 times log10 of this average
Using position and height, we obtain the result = -0.20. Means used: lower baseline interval 169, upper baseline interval 138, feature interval 180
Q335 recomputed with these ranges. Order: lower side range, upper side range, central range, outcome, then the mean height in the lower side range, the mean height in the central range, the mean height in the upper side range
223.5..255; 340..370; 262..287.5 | -3.7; 183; 195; 141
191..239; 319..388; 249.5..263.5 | -1.0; 169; 175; 150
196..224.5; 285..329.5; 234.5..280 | -3.2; 162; 186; 186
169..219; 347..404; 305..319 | -3.0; 159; 179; 141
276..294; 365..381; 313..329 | 0.2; 201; 171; 133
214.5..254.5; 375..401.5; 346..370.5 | 2.5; 181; 137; 145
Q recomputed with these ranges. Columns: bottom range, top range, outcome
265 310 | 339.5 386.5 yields 0.71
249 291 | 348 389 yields 0.73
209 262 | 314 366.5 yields 0.88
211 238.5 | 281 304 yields 1.13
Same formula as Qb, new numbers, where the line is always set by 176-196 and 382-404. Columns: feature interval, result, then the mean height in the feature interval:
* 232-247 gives -0.21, 189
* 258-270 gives -0.17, 181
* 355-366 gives 0.12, 134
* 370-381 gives 0.12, 134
